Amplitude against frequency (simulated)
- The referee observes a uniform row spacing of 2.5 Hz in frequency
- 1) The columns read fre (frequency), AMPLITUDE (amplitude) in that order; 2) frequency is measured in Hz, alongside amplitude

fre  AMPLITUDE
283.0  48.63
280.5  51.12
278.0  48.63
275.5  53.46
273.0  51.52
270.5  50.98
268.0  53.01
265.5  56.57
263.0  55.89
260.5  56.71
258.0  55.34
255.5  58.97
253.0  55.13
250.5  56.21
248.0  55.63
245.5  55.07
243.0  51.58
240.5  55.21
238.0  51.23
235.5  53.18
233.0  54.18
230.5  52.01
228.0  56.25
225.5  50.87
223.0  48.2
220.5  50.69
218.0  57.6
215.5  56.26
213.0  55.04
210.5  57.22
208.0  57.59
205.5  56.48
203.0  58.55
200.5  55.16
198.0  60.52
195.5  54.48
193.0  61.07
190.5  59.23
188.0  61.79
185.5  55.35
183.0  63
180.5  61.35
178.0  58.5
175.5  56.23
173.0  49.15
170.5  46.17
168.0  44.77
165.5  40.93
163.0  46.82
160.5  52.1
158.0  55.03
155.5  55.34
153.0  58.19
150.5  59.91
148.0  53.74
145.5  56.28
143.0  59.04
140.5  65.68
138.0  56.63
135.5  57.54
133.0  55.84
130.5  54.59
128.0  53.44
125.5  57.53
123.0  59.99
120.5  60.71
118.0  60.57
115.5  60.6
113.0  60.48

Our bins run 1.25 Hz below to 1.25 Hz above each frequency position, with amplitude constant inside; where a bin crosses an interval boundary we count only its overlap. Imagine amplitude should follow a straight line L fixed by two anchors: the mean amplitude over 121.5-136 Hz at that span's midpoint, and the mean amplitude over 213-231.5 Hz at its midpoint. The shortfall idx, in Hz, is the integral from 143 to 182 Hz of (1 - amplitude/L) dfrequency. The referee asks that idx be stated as 1.49 Hz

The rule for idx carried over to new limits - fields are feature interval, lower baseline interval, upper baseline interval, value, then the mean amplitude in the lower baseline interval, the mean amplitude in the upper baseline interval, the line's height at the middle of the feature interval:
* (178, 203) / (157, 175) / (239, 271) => -4.5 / 48.1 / 55.2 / 50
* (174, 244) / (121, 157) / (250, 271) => 0.4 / 57.5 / 55.6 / 56.4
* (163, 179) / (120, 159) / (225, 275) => 2.1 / 57.4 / 54.3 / 56.5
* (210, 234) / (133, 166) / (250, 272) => 0.7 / 55.5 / 55.4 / 55.4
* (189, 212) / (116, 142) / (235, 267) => -0.5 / 58.3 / 55.2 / 56.5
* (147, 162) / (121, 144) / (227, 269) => 0.4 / 57.9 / 54.8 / 57.3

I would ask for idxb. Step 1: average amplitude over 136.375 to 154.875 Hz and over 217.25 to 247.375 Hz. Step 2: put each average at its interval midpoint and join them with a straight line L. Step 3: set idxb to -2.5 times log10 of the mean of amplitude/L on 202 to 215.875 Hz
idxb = -0.05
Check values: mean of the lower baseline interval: 58.4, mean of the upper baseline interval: 53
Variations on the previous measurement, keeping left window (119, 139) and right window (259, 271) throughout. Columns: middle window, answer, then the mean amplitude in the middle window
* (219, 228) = 0.09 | 51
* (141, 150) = -0.01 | 57.4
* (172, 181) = 0.00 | 56.1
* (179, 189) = -0.08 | 60.3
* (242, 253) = 0.01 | 54.7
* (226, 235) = 0.03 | 53.8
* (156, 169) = 0.17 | 48.4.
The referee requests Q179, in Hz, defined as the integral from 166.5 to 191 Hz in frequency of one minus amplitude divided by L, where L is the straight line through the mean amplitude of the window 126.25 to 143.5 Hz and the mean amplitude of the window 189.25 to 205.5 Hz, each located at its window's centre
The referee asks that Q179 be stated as 1.1 Hz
